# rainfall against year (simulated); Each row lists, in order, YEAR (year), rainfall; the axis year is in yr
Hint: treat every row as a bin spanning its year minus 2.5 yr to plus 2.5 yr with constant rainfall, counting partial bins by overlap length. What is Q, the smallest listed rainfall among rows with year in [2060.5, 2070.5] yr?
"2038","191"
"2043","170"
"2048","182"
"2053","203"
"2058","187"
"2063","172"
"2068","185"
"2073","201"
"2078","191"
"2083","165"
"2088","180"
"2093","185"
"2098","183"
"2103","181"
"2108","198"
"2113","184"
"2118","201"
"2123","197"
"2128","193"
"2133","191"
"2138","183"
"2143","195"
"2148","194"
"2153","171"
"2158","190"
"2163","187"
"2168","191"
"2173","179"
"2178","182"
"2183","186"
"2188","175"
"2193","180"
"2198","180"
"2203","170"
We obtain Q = 172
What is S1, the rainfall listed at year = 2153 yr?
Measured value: 171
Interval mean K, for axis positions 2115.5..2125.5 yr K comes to 199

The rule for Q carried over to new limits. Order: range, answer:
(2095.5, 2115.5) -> 181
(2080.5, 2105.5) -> 165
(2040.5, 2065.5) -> 170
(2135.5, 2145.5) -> 183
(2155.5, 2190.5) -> 175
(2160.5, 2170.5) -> 187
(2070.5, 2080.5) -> 191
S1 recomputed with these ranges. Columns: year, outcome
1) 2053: 203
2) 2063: 172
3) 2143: 195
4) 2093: 185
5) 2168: 191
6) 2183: 186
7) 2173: 179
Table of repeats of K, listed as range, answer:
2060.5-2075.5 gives 186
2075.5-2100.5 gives 181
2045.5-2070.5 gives 186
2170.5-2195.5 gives 180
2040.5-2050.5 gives 176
